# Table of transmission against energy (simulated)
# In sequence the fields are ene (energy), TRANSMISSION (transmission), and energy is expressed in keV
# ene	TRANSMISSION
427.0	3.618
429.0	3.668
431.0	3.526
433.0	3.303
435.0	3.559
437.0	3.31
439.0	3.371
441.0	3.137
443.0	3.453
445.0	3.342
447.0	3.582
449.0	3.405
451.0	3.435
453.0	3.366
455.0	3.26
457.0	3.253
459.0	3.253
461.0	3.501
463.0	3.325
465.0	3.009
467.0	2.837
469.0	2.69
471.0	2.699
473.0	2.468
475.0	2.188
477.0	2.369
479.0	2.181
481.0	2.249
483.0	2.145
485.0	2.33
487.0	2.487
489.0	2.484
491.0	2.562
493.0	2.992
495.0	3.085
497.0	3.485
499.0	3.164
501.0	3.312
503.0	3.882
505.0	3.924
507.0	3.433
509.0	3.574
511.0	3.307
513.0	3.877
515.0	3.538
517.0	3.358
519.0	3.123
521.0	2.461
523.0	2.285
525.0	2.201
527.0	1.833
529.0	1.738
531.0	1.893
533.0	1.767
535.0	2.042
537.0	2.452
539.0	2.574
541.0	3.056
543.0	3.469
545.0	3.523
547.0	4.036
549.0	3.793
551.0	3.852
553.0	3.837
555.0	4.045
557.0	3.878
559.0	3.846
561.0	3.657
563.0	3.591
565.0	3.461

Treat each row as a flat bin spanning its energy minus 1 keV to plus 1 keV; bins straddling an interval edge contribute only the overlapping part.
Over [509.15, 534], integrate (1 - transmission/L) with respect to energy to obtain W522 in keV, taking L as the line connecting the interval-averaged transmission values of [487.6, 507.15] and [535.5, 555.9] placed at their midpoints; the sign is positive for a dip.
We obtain 5.0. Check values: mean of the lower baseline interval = 3.21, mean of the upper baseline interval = 3.43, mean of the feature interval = 2.65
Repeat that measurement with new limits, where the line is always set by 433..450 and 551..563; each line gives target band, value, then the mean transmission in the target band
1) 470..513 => 8.3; 2.9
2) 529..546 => 5.5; 2.55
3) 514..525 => 2.4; 2.88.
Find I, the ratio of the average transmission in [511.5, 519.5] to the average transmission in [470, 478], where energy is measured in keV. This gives 1.4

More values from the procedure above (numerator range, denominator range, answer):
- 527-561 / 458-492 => 1.17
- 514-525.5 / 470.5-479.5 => 1.20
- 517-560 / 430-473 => 0.91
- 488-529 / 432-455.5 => 0.91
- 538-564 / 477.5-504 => 1.30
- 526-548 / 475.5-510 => 0.89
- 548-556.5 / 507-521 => 1.15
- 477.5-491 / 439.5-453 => 0.69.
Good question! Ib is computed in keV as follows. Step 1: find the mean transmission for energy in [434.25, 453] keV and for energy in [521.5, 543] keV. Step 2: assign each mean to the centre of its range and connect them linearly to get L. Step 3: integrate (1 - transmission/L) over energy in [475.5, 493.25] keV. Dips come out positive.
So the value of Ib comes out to 2.9 keV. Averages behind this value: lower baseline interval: 3.4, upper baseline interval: 2.25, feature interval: 2.39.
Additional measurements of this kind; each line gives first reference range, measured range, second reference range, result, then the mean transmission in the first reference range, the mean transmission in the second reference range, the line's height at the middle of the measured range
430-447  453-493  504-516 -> 8.8 keV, 3.39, 3.61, 3.49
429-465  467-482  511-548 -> 3.5 keV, 3.37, 2.75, 3.17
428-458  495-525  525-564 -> -1.0 keV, 3.4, 3.08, 3.19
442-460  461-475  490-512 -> 2.2 keV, 3.37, 3.34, 3.36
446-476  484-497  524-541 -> -0.2 keV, 3.08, 2.12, 2.69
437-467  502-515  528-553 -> -2.6 keV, 3.32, 2.89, 3.04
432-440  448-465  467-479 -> -2.6 keV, 3.39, 2.49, 2.89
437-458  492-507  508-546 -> -2.3 keV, 3.36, 2.74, 2.95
